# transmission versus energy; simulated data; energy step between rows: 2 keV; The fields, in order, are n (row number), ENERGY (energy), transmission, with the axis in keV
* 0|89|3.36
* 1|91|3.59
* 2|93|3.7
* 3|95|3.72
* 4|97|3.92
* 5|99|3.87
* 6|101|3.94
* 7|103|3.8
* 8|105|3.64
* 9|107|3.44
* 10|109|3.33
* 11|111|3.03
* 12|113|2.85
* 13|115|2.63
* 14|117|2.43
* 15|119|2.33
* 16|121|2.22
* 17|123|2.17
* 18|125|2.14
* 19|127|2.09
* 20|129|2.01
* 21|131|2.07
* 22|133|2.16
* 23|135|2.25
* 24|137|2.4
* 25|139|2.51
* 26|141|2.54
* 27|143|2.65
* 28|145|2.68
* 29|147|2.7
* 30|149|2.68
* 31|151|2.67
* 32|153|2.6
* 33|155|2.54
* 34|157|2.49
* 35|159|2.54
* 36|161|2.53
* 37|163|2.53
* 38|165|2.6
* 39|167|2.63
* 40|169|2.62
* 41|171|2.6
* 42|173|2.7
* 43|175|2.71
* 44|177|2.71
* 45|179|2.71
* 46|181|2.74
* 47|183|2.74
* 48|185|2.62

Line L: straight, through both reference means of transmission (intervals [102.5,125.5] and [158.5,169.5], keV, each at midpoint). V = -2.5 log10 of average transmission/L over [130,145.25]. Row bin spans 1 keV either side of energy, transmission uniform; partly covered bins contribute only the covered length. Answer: 0.13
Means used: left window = 2.83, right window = 2.57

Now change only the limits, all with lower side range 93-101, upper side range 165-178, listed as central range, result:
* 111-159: 0.30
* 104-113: 0.11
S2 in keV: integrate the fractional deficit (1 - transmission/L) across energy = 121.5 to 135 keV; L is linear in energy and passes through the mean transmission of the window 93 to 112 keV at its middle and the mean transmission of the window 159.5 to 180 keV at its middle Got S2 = 4.7 keV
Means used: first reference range 3.64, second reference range 2.63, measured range 2.12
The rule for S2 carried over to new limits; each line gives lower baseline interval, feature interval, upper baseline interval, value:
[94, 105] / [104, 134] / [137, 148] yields 6.6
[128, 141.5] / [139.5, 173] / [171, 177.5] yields -1.5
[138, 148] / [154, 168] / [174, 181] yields 0.6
